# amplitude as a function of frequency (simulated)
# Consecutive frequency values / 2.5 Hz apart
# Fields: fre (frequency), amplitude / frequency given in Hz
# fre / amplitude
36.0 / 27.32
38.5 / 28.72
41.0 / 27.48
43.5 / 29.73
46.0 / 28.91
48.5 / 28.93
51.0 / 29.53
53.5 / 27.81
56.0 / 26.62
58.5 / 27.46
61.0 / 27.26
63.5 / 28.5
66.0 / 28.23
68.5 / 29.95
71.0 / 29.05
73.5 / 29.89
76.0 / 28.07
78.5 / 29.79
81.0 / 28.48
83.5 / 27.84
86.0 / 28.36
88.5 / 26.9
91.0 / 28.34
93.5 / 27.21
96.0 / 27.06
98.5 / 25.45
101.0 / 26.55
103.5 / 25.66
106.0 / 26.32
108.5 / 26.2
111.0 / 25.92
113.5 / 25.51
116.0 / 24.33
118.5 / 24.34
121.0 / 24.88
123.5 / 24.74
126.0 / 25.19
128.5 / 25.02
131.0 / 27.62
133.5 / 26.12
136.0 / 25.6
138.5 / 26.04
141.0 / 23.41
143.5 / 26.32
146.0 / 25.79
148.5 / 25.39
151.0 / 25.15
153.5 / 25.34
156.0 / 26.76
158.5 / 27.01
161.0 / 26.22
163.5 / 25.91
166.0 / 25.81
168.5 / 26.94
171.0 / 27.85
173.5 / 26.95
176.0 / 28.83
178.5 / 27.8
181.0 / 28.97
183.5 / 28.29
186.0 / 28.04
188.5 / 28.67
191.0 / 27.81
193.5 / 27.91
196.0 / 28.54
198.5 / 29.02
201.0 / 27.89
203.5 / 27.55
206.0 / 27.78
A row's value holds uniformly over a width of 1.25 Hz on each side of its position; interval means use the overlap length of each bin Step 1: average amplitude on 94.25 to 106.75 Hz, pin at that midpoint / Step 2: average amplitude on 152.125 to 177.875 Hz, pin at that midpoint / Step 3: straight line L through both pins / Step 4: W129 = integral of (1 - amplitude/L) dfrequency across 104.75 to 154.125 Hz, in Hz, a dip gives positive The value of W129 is 1.90 Hz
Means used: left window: 26.2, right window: 26.8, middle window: 25.5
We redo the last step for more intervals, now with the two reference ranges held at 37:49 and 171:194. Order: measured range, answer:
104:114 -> 0.9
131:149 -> 1.7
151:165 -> 1.0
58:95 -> 0.3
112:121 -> 1.1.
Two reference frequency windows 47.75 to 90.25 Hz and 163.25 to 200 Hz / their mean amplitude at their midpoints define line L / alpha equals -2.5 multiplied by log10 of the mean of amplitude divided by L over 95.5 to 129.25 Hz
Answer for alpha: 0.11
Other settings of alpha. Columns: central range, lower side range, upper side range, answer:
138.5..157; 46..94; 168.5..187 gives 0.11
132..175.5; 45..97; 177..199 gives 0.09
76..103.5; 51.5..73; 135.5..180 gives 0.01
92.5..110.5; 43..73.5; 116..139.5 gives 0.01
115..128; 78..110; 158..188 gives 0.11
